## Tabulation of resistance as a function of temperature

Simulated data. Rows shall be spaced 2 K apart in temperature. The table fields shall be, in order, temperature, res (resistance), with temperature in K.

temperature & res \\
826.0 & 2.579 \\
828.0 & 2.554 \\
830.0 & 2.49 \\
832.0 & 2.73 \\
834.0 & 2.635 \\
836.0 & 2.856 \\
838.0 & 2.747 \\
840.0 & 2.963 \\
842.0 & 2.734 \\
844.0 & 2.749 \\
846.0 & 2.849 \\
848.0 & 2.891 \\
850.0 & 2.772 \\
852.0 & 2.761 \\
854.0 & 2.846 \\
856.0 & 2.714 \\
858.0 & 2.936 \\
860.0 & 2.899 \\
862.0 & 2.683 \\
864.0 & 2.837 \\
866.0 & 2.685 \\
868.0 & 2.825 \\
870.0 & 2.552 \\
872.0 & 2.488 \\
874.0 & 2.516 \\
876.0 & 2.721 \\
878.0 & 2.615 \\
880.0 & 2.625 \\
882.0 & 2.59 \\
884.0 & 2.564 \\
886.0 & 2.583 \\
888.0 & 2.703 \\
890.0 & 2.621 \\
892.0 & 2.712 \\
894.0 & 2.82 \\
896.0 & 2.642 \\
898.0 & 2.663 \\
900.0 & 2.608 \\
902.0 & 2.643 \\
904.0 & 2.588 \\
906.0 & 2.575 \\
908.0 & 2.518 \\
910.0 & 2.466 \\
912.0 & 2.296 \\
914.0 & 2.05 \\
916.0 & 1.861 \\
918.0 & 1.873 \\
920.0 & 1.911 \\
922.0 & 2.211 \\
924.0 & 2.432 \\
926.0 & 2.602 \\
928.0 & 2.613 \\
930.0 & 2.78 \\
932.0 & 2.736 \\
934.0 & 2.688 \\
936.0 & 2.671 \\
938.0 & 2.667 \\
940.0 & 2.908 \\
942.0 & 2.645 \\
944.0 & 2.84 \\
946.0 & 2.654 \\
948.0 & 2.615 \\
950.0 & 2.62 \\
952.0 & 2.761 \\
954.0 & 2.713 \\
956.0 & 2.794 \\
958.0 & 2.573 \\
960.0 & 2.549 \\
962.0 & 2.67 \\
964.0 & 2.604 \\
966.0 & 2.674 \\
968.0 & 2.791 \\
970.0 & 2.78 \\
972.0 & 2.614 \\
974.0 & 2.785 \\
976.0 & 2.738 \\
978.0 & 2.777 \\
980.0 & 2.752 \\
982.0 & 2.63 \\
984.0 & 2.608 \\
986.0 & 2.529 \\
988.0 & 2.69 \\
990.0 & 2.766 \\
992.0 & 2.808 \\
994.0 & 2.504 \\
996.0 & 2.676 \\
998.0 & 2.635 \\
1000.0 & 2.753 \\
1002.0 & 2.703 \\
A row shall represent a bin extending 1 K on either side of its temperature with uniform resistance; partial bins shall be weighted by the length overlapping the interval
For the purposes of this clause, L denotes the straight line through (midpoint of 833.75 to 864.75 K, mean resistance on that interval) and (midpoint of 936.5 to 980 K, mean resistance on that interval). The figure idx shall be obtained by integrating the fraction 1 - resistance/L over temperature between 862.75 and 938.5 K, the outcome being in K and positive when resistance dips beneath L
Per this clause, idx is 6.02 K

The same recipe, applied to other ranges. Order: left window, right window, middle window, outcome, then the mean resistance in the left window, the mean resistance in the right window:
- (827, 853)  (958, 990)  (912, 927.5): 3.13 K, 2.75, 2.68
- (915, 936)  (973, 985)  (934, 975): -2.16 K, 2.39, 2.71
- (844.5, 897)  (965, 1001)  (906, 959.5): 3.59 K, 2.71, 2.7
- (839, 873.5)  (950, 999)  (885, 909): 0.89 K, 2.77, 2.68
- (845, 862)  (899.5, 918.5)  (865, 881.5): 0.18 K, 2.82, 2.35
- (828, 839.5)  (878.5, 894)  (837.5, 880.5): -1.29 K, 2.69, 2.64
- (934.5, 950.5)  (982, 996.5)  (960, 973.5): -0.02 K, 2.7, 2.65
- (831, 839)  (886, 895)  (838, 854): -0.47 K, 2.74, 2.7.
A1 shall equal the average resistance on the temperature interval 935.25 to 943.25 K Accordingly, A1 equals 2.73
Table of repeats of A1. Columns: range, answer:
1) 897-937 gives 2.44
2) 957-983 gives 2.69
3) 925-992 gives 2.69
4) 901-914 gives 2.48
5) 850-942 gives 2.59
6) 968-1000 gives 2.69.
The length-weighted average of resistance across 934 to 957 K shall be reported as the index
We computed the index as 2.72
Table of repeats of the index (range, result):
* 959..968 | 2.64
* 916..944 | 2.51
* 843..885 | 2.72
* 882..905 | 2.65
